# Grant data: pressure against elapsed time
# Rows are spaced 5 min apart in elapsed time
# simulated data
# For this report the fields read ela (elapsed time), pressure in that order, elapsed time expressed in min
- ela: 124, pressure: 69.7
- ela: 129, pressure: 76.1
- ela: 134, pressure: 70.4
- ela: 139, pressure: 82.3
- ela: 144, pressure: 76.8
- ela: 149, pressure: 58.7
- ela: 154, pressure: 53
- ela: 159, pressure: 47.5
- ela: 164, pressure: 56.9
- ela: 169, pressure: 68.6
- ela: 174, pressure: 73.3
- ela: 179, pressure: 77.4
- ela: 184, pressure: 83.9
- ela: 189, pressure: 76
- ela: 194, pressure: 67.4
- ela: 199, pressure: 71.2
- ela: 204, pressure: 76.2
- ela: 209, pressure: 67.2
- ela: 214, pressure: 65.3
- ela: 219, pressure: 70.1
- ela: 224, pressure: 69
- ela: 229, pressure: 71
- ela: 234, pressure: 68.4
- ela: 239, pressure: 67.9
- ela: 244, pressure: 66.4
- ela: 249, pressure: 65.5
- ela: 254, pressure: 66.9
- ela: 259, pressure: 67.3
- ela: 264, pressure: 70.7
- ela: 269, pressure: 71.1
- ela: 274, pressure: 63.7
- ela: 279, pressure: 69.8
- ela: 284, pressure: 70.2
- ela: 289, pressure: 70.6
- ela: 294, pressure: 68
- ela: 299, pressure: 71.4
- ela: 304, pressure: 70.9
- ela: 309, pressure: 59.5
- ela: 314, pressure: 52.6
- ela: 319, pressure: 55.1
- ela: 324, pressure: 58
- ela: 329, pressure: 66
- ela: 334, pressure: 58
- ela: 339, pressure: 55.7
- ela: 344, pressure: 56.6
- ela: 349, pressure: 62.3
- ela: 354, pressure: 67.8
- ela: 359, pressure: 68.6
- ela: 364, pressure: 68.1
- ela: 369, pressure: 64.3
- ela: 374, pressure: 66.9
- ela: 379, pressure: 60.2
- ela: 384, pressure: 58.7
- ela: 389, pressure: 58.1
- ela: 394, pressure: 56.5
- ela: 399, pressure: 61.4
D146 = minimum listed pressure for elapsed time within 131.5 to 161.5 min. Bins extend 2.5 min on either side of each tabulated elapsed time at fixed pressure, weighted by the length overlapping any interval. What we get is 47.5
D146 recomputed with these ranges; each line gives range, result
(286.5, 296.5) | 68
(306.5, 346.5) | 52.6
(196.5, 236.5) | 65.3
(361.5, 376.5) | 64.3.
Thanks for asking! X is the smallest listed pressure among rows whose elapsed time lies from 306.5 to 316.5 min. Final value 52.6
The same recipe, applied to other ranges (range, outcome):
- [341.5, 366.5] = 56.6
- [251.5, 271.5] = 66.9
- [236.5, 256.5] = 65.5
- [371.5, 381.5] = 60.2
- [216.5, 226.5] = 69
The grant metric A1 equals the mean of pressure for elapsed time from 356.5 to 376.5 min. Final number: 67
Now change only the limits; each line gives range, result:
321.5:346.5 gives 58.9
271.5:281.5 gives 66.8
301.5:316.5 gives 61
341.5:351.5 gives 59.5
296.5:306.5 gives 71.2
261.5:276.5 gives 68.5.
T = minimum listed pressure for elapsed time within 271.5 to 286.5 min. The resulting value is 63.7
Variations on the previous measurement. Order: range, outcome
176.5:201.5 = 67.4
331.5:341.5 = 55.7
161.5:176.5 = 56.9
